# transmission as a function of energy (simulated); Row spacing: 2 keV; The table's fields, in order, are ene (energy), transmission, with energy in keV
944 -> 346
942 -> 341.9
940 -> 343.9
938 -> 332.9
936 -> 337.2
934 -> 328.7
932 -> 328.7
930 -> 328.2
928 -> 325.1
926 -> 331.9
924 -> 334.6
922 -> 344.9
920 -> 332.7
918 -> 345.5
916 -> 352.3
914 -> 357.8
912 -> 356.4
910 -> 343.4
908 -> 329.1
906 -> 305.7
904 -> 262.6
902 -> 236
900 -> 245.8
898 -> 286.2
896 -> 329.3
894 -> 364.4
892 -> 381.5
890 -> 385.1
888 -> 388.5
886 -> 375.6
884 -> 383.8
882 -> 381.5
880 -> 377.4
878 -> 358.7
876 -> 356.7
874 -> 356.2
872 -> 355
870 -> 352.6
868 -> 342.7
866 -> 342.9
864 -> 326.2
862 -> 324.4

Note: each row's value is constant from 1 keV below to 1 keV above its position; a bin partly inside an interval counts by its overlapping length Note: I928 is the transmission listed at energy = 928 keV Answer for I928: 325.1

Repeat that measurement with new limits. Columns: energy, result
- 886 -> 375.6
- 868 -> 342.7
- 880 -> 377.4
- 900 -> 245.8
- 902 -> 236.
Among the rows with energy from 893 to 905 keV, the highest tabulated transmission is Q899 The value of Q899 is 364.4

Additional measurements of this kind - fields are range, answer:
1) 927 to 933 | 328.7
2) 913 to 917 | 357.8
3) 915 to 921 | 352.3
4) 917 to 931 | 345.5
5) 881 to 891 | 388.5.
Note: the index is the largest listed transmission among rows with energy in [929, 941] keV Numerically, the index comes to 343.9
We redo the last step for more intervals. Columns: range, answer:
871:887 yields 383.8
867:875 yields 356.2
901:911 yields 343.4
